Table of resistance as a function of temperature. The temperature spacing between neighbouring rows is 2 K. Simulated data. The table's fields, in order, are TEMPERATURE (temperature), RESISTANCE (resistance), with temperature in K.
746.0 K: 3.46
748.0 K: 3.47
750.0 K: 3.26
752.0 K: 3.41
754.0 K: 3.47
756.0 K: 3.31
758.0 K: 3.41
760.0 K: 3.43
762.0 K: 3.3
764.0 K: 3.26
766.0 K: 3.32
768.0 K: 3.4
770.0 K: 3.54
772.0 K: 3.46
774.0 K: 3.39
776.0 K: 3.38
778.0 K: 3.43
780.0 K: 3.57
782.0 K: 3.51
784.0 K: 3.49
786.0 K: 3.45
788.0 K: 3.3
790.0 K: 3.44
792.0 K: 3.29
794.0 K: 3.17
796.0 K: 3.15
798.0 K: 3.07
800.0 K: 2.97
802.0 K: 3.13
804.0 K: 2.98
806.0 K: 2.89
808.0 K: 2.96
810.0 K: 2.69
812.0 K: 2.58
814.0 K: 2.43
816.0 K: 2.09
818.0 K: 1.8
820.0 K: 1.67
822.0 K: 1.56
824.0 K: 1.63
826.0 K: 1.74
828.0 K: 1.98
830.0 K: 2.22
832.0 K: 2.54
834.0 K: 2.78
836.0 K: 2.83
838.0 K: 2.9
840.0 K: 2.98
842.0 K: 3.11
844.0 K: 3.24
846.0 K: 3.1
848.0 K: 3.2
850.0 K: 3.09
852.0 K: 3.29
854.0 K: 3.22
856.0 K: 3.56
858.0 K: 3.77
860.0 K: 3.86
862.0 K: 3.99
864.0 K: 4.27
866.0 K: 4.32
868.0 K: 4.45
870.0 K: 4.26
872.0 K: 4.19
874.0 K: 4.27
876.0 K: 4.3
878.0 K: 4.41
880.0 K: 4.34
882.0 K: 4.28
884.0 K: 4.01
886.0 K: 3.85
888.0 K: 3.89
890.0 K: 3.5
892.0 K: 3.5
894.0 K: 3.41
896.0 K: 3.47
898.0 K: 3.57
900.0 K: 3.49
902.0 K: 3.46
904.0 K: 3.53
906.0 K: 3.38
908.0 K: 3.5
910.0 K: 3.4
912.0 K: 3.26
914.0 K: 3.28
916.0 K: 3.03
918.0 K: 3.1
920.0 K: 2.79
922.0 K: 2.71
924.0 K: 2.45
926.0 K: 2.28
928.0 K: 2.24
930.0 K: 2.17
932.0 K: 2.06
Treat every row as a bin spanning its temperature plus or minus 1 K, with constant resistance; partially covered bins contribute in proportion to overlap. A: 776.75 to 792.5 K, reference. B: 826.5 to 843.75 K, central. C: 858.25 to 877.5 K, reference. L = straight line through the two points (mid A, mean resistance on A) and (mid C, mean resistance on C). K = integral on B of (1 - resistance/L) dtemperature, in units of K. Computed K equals 5.48 K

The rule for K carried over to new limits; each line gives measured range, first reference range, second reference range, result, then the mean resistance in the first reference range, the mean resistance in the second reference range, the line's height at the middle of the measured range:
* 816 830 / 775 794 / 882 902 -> 6.8 K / 3.42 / 3.66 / 3.5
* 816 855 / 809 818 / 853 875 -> 7.1 K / 2.38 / 4.01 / 3.09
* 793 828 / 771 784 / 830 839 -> 6.4 K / 3.46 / 2.7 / 3.02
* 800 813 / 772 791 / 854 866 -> 2.5 K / 3.44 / 3.87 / 3.58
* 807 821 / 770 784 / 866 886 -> 5.4 K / 3.46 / 4.26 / 3.76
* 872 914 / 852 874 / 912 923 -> -3.6 K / 3.97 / 3.01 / 3.44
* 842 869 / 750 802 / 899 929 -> -3.8 K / 3.35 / 3.06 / 3.18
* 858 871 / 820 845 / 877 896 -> -3.4 K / 2.43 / 3.89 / 3.29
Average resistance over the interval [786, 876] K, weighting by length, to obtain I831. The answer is 3.06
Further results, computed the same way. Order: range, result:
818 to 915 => 3.36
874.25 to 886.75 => 4.21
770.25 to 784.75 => 3.46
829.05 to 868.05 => 3.31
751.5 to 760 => 3.4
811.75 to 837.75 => 2.15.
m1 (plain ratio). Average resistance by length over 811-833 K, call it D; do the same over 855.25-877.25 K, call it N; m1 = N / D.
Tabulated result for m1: 2.04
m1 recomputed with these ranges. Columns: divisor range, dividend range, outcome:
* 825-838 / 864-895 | 1.70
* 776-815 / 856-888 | 1.32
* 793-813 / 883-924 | 1.14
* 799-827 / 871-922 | 1.53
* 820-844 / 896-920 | 1.40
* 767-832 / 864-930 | 1.25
